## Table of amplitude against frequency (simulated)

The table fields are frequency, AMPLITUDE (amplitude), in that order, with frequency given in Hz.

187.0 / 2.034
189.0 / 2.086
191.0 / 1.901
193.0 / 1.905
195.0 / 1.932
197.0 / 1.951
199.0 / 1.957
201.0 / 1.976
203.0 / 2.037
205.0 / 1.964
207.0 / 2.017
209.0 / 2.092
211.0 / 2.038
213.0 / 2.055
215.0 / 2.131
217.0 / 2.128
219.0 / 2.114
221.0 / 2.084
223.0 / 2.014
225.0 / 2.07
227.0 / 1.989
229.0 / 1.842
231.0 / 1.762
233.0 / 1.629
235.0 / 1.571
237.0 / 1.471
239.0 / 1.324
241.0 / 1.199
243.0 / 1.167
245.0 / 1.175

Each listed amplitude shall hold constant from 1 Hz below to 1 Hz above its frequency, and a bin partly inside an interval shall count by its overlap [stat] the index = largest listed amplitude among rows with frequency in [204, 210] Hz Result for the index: 2.092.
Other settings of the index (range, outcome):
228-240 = 1.842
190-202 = 1.976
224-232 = 2.07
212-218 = 2.131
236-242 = 1.471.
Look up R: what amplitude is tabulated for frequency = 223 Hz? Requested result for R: 2.014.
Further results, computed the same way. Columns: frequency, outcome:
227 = 1.989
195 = 1.932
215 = 2.131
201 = 1.976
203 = 2.037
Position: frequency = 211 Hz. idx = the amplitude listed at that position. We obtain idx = 2.038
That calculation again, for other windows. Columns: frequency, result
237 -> 1.471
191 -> 1.901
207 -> 2.017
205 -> 1.964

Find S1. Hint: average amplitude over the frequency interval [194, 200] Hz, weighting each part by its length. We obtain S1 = 1.95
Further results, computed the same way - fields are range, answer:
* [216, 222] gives 2.11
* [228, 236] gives 1.7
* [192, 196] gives 1.92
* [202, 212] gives 2.03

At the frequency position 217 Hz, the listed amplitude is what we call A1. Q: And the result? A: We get 2.128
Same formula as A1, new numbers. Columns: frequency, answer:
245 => 1.175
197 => 1.951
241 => 1.199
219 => 2.114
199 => 1.957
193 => 1.905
